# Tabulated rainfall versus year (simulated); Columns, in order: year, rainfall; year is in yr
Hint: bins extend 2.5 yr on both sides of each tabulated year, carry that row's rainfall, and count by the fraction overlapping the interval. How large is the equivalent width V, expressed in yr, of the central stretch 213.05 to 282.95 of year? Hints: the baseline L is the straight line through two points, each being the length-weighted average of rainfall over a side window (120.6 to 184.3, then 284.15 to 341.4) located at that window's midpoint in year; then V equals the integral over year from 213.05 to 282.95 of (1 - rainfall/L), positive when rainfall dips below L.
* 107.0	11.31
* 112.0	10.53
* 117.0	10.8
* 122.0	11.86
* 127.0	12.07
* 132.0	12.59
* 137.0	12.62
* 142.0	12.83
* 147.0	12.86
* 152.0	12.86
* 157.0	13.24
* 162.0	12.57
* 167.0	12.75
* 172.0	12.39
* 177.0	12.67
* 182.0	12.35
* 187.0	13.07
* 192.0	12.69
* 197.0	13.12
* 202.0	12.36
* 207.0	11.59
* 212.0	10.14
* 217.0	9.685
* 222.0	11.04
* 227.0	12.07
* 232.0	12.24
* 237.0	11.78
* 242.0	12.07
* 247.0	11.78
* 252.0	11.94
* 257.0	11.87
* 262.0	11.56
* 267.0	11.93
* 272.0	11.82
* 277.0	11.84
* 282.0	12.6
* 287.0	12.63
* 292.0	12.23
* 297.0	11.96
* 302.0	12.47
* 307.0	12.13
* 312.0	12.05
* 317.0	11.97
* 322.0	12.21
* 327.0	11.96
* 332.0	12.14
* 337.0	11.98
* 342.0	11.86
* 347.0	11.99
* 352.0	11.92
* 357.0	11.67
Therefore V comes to 3.7 yr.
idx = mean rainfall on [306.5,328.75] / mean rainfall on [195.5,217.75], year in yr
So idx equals 1.1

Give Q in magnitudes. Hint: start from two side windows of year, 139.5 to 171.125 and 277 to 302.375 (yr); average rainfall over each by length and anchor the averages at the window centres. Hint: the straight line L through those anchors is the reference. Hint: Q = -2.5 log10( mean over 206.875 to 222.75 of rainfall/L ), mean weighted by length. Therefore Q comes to 0.21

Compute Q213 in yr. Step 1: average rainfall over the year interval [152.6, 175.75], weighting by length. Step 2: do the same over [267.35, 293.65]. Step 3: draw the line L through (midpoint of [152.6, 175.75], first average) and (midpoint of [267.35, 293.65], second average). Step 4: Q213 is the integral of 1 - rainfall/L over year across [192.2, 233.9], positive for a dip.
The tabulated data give 3.1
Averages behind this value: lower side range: 12.7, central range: 11.6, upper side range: 12.2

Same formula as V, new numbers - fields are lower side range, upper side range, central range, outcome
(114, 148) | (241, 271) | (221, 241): 0.09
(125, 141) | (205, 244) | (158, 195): -2.33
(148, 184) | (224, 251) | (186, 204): -0.57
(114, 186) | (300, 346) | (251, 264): 0.47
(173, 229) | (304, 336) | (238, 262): 0.21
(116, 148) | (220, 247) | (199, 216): 0.98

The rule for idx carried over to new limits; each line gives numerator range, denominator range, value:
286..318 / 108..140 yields 1.04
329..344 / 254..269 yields 1.02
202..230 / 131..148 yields 0.87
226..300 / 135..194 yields 0.94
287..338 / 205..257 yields 1.06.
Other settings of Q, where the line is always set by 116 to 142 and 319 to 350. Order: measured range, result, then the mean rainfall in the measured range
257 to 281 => 0.02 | 11.8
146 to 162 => -0.07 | 12.9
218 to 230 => 0.07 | 11.3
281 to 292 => -0.04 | 12.5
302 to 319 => -0.01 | 12.1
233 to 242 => 0.01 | 11.9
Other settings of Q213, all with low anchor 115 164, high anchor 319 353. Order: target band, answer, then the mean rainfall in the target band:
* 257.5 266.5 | 0.34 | 11.7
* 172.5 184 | -0.13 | 12.5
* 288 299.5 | -0.06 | 12.2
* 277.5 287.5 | -0.27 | 12.5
